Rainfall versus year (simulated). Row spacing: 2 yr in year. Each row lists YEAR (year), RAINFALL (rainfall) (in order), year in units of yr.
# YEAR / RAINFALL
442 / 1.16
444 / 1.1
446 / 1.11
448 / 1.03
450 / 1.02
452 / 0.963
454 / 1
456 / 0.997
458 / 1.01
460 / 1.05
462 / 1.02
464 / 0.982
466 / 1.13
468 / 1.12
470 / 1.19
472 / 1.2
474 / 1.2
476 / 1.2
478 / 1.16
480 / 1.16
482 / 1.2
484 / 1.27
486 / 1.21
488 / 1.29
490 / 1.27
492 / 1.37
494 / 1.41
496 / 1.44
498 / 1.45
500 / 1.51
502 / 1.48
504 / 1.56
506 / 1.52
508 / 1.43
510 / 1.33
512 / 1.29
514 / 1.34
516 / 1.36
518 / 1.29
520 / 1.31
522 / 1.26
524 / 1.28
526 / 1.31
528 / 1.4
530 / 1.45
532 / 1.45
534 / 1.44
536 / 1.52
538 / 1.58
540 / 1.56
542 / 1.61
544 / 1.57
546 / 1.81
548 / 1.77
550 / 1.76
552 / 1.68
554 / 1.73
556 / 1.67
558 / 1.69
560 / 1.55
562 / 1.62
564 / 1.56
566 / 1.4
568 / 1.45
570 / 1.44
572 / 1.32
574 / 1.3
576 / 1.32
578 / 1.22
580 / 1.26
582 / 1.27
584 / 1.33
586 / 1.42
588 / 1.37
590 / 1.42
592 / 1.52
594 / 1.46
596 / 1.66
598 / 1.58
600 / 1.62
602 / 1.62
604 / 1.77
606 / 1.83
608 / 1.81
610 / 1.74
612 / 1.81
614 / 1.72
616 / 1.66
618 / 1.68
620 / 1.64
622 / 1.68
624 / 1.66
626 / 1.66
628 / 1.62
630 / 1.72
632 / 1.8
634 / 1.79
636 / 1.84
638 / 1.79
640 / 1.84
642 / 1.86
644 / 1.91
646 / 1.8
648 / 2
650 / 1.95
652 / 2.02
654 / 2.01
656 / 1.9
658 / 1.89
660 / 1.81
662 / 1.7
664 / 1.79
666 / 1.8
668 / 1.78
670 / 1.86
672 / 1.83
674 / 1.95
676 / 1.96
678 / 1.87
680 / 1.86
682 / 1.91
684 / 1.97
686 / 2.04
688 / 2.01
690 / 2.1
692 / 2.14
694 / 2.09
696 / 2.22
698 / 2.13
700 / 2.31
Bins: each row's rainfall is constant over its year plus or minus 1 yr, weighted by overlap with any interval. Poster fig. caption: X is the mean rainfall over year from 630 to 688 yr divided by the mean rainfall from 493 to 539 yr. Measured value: 1.33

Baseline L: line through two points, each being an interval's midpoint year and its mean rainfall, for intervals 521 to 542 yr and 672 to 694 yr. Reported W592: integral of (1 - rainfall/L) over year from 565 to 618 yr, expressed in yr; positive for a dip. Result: 4.43 yr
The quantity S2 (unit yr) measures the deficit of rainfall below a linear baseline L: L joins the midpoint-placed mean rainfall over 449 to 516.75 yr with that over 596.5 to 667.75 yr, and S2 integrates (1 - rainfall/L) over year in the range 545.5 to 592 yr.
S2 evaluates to 1.6 yr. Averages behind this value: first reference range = 1.24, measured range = 1.49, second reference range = 1.78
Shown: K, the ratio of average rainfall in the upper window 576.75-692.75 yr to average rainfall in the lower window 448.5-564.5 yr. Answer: 1.3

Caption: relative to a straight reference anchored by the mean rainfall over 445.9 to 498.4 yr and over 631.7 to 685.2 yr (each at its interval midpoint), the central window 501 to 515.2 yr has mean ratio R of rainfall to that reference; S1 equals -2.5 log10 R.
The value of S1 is -0.10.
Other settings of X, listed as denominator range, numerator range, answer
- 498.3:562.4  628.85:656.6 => 1.25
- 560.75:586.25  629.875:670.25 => 1.34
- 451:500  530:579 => 1.30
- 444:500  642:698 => 1.65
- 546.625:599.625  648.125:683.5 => 1.26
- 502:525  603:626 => 1.26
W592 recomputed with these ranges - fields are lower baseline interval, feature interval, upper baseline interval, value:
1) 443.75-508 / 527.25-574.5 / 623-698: -2.37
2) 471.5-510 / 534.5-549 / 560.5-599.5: -2.52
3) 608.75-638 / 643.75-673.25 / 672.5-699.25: 0.24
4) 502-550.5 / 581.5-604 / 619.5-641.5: 1.95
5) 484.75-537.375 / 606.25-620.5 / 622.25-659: 0.06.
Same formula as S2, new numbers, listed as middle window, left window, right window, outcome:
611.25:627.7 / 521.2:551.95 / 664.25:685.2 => 0.5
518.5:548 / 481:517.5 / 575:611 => -1.0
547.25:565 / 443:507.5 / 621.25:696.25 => -2.0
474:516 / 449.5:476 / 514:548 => -2.9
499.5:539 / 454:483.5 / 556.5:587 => -4.5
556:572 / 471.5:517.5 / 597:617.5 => 0.4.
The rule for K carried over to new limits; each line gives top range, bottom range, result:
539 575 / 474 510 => 1.18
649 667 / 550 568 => 1.16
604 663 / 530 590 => 1.20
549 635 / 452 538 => 1.23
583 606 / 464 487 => 1.31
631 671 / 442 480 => 1.71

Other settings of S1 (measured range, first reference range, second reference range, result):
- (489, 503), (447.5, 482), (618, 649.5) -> -0.17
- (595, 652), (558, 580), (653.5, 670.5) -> -0.06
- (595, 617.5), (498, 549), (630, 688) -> 0.00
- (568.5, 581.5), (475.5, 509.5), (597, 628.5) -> 0.20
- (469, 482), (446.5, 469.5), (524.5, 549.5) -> -0.04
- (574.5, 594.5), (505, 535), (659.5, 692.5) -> 0.17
